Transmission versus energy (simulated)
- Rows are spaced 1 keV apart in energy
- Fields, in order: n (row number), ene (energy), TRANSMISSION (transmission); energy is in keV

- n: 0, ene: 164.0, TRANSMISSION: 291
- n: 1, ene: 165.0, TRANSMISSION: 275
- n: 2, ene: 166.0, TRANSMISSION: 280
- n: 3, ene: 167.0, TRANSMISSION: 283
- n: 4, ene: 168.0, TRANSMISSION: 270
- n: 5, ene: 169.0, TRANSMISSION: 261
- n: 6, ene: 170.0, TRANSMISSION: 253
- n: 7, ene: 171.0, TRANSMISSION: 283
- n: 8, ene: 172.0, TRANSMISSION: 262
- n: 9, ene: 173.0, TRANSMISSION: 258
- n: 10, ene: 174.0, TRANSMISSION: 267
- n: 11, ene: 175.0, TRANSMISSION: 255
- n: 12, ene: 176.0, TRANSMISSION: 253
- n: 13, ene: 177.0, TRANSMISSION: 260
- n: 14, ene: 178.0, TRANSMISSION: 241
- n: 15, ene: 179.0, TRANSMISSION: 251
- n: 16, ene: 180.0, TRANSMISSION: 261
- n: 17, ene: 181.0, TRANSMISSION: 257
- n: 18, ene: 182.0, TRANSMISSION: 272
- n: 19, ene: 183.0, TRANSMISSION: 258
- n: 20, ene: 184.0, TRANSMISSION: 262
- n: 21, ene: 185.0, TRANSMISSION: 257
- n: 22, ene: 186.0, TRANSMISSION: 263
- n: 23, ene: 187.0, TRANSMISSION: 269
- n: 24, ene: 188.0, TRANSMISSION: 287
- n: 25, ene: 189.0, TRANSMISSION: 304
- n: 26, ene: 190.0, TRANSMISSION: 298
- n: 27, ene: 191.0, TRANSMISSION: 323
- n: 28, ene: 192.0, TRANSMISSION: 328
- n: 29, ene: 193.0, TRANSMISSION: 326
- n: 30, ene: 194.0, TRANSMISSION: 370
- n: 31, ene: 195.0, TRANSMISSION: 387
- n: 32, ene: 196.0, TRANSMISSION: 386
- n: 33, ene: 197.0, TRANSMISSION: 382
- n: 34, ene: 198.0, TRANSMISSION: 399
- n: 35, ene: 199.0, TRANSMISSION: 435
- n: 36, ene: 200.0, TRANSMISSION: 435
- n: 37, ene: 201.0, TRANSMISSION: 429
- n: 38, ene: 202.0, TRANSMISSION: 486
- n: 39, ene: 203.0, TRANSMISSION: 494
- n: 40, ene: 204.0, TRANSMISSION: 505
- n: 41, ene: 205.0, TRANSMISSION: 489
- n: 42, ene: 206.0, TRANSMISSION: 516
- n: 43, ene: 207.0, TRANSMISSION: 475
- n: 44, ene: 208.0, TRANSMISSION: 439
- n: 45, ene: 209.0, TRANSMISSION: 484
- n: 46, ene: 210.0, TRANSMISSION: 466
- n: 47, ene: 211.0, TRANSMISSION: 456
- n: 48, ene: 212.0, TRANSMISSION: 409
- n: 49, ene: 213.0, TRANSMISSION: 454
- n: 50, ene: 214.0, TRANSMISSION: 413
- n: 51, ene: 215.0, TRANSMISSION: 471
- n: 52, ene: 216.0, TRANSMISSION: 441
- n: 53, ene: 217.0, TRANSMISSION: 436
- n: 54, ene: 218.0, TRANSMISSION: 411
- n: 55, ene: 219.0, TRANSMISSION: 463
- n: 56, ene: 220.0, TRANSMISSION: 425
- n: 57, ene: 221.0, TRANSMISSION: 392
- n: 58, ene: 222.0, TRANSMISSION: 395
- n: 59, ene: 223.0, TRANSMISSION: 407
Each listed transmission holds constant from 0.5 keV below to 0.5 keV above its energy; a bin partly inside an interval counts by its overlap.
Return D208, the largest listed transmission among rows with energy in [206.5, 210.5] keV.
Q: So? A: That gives 484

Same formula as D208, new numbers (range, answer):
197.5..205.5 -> 505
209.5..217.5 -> 471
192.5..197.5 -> 387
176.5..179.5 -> 260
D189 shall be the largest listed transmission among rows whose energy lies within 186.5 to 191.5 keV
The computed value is 323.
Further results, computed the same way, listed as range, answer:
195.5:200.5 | 435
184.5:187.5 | 269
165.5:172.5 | 283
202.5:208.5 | 516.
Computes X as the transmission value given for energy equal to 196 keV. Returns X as 386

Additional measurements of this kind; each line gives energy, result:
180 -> 261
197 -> 382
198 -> 399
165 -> 275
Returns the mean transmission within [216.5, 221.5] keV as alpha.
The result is 425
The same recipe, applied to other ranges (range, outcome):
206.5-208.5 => 457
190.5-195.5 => 347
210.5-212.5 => 432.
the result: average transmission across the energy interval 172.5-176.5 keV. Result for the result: 258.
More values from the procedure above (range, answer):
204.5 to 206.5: 502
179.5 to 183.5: 262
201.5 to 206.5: 498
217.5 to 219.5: 437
